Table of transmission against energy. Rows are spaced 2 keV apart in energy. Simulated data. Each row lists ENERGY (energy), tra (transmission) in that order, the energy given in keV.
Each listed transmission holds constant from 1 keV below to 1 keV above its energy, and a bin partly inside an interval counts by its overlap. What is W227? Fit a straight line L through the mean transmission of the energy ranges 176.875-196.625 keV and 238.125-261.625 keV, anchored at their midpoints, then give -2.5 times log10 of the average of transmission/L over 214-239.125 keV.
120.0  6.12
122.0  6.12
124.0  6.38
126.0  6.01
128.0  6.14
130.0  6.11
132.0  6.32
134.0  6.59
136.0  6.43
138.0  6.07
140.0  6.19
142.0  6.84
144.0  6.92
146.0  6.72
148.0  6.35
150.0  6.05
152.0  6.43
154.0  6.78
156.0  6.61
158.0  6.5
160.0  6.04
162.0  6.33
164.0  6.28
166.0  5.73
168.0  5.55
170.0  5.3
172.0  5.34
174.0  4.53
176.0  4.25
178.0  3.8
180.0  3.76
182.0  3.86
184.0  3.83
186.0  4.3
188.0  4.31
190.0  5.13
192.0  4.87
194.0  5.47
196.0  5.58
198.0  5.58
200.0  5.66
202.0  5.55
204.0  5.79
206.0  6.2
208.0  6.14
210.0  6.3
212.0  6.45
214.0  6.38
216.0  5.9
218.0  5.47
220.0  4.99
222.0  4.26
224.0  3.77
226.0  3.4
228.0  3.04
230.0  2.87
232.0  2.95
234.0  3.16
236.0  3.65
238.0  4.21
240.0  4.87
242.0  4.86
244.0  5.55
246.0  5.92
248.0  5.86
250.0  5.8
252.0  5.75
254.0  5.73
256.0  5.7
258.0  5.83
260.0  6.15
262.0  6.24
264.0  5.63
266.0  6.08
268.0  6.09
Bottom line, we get 0.256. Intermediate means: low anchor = 4.47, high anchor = 5.6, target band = 4.07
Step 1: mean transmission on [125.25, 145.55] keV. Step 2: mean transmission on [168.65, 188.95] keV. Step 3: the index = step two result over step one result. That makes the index 0.68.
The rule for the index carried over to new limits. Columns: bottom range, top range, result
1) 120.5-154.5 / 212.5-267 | 0.78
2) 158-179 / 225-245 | 0.72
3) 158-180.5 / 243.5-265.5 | 1.11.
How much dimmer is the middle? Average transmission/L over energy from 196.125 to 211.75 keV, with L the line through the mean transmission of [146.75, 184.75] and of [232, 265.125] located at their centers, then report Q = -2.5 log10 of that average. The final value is -0.10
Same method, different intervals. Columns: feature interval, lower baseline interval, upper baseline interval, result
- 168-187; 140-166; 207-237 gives 0.30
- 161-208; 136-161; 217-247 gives 0.07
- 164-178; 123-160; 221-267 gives 0.17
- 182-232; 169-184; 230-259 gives -0.09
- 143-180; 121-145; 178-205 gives -0.03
